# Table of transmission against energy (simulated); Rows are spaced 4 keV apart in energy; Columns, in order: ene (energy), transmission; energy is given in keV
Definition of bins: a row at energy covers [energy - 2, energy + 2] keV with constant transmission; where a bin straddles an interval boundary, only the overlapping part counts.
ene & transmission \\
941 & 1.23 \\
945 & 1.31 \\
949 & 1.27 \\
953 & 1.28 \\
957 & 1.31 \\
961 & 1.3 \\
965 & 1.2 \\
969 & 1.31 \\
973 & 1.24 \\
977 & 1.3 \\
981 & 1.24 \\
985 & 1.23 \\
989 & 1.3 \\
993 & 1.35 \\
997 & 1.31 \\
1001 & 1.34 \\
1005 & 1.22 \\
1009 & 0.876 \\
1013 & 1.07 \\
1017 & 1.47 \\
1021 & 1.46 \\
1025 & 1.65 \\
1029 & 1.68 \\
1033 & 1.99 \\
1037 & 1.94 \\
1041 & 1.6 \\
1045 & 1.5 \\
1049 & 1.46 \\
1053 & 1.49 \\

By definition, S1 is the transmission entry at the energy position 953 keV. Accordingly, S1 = 1.28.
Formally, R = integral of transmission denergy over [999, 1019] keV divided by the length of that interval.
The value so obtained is 1.2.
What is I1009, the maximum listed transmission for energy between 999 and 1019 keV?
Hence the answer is 1.47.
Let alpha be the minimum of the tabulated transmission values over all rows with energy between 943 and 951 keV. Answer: 1.27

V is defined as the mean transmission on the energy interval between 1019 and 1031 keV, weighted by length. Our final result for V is 1.6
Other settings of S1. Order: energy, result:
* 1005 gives 1.22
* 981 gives 1.24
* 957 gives 1.31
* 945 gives 1.31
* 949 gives 1.27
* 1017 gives 1.47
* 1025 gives 1.65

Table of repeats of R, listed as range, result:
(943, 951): 1.29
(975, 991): 1.27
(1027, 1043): 1.8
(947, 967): 1.27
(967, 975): 1.27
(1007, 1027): 1.31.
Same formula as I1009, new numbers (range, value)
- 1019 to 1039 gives 1.99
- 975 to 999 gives 1.35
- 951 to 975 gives 1.31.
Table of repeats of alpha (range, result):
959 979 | 1.2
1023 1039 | 1.65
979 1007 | 1.22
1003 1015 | 0.876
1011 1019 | 1.07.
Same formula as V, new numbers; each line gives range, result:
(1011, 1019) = 1.27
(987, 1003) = 1.33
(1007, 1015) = 0.973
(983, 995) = 1.29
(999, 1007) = 1.28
